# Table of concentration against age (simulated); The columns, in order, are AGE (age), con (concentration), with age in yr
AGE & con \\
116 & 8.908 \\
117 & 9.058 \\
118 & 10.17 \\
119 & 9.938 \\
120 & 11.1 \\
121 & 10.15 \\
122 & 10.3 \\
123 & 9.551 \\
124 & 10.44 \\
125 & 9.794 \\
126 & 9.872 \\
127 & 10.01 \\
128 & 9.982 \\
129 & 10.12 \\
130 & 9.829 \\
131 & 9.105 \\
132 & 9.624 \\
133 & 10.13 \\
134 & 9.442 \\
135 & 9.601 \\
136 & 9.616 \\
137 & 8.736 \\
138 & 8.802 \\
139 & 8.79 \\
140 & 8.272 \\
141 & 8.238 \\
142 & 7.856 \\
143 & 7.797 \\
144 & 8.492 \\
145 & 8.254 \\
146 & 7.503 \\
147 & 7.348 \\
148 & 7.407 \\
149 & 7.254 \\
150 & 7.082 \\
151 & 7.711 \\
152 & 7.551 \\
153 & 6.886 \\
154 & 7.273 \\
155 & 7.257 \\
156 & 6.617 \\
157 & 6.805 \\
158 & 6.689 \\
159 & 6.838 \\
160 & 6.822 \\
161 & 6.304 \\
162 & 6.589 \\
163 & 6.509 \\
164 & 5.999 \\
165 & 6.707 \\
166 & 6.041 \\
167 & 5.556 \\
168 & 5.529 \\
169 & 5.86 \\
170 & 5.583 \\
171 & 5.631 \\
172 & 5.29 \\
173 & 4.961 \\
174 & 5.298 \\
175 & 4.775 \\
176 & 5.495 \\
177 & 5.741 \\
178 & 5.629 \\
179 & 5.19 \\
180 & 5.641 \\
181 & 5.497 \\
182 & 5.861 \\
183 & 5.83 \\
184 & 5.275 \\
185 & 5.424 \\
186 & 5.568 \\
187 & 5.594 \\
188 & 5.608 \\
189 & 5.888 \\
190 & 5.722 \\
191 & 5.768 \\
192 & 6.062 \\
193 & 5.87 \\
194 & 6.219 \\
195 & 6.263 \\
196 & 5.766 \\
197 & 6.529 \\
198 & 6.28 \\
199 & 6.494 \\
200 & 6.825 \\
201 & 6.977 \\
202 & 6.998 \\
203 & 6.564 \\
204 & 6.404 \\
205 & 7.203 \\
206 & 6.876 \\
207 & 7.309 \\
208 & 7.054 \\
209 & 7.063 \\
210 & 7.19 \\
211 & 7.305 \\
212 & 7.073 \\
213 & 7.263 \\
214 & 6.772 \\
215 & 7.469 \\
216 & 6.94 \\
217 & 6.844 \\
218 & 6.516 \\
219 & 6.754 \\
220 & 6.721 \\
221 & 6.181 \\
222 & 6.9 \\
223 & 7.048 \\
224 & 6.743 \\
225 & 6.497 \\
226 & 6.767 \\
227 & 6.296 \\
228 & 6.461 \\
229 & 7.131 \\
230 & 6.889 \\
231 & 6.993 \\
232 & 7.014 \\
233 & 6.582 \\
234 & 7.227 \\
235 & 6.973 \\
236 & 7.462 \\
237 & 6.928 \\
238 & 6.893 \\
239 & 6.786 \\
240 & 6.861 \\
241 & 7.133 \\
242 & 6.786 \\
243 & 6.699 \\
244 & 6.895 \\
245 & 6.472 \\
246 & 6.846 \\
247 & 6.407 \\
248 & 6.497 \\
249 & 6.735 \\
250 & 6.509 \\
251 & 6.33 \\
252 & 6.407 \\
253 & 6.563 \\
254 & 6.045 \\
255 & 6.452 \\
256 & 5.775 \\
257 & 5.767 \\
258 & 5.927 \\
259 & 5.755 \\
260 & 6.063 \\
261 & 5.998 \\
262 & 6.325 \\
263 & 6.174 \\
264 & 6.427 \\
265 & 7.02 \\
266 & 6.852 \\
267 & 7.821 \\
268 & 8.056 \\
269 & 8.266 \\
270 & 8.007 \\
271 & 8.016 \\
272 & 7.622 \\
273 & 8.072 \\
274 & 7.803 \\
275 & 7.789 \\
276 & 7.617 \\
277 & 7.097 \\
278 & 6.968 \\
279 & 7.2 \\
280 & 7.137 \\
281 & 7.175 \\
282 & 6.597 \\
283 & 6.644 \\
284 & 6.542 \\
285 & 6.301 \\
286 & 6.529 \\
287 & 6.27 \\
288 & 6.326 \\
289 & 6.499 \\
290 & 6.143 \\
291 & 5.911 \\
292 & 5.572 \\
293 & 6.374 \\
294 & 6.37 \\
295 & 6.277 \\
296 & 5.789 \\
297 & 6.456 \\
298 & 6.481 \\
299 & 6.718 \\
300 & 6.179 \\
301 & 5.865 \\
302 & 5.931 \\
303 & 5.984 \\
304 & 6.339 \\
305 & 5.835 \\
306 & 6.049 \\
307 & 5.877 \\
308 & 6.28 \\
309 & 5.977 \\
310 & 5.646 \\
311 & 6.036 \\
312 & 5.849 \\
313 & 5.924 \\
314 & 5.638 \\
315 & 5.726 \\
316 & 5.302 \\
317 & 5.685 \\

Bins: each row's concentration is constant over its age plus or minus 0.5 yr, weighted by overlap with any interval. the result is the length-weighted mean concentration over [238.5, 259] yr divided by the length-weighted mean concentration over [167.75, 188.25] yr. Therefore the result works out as 1.2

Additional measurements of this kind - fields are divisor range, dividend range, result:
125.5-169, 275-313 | 0.81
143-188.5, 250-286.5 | 1.09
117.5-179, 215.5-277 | 0.88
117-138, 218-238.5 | 0.69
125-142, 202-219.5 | 0.75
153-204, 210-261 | 1.11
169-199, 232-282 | 1.21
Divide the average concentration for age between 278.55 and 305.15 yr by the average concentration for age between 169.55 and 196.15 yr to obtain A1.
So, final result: 1.1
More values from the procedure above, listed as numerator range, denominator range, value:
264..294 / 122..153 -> 0.80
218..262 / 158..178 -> 1.12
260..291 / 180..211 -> 1.12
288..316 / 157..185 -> 1.04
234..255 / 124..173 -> 0.87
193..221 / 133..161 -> 0.87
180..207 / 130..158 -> 0.76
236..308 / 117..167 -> 0.80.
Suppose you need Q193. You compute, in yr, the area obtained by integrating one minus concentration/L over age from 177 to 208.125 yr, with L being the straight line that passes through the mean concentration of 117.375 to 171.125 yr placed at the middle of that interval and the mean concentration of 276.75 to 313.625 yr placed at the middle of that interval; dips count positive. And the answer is 5.8 yr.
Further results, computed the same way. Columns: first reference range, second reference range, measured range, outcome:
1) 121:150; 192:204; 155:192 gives 7.8 yr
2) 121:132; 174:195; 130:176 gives 4.3 yr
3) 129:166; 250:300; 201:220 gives 0.8 yr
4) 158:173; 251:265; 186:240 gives -4.8 yr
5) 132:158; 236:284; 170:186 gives 4.7 yr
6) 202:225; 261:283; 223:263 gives 2.9 yr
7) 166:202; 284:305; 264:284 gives -4.2 yr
